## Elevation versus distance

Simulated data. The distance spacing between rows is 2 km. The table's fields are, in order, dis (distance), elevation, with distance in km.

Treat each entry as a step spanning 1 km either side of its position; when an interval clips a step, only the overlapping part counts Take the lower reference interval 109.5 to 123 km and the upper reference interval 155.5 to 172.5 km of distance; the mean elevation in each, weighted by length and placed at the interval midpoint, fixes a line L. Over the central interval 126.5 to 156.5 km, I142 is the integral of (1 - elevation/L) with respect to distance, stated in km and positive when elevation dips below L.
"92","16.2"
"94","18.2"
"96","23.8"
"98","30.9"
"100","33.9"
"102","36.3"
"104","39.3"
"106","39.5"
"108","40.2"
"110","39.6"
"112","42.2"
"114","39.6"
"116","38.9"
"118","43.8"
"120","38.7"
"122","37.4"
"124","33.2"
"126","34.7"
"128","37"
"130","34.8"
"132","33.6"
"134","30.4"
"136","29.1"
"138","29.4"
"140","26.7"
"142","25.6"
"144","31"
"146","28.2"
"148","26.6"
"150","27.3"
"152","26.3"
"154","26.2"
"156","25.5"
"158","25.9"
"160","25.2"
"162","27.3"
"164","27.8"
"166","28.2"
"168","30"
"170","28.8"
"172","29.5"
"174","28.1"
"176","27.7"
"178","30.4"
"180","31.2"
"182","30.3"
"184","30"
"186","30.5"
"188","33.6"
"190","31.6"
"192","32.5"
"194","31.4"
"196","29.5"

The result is 3.7 km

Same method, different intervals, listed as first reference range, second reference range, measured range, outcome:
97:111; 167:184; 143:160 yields 2.7 km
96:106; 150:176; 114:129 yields -2.7 km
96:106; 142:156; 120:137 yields -2.1 km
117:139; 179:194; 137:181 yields 6.8 km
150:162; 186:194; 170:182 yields 0.1 km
